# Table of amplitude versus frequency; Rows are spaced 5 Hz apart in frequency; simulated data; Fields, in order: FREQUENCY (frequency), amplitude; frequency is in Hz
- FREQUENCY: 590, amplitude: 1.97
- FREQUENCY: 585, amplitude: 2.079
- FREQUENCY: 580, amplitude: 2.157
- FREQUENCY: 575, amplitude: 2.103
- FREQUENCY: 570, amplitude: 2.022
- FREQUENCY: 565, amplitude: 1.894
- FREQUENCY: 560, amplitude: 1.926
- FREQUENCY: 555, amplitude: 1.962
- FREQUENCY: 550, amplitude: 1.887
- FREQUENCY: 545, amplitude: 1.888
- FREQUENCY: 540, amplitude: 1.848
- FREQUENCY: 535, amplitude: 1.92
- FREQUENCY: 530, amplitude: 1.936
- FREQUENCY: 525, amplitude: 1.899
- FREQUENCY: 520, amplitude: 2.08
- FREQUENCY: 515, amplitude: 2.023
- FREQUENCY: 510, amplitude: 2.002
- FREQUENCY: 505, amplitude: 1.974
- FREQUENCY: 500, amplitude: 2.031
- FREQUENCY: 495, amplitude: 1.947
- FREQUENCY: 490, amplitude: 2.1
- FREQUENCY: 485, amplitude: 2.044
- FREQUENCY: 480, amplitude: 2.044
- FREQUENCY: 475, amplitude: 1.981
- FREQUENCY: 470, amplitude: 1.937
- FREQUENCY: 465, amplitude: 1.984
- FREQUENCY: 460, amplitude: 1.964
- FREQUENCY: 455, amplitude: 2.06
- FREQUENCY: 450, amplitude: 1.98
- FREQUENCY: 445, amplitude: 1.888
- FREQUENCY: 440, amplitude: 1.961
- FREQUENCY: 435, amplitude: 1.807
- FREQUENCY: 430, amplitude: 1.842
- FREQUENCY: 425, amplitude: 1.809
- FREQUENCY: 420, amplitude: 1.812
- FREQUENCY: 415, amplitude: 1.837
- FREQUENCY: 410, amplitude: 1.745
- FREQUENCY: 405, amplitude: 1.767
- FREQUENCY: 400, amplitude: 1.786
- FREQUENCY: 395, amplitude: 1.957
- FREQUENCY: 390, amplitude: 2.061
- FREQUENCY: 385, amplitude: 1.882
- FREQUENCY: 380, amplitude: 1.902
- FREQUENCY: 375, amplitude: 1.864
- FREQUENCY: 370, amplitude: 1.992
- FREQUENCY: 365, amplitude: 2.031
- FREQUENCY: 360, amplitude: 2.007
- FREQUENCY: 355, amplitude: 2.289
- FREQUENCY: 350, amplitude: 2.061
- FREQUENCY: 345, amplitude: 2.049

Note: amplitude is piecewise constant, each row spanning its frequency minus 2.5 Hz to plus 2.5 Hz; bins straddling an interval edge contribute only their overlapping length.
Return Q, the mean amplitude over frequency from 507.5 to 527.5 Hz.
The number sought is 2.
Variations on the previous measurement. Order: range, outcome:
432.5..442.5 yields 1.88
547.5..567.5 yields 1.92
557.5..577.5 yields 1.99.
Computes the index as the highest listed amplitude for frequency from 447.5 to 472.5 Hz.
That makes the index 2.06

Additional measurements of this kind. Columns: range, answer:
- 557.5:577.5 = 2.103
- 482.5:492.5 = 2.1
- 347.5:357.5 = 2.289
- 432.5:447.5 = 1.961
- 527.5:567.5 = 1.962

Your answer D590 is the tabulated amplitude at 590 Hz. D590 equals 1.97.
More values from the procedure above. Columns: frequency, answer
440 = 1.961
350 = 2.061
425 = 1.809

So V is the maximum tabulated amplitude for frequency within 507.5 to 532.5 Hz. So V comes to 2.08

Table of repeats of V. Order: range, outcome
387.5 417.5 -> 2.061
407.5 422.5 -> 1.837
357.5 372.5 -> 2.031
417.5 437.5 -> 1.842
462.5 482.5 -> 2.044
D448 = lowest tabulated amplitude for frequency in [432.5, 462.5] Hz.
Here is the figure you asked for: 1.807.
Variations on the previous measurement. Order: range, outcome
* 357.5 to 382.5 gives 1.864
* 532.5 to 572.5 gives 1.848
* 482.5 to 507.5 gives 1.947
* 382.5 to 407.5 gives 1.767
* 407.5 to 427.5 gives 1.745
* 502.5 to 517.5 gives 1.974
